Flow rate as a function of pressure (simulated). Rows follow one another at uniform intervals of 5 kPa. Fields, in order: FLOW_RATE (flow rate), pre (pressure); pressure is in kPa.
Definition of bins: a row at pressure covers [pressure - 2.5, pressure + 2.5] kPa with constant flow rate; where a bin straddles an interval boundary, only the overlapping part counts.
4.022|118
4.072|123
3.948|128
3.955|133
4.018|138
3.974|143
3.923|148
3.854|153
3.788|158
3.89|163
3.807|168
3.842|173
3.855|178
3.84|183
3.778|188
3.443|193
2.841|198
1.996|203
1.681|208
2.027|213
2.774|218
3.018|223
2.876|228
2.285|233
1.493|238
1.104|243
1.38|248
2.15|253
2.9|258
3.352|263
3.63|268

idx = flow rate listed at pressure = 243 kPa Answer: 1.104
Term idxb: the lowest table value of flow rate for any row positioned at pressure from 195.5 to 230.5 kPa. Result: 1.681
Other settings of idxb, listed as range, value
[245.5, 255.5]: 1.38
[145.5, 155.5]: 3.854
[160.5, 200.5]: 2.841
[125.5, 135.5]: 3.948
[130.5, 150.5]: 3.923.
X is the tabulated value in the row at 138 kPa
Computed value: 4.018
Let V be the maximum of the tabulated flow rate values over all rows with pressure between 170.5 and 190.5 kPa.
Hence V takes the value 3.855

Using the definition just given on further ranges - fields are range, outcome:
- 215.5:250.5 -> 3.018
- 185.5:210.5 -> 3.778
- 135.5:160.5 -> 4.018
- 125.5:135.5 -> 3.955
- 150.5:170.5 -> 3.89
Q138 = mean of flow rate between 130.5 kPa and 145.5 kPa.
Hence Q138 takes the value 3.98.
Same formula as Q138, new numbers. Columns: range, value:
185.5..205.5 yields 3.01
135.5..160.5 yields 3.91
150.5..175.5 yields 3.84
